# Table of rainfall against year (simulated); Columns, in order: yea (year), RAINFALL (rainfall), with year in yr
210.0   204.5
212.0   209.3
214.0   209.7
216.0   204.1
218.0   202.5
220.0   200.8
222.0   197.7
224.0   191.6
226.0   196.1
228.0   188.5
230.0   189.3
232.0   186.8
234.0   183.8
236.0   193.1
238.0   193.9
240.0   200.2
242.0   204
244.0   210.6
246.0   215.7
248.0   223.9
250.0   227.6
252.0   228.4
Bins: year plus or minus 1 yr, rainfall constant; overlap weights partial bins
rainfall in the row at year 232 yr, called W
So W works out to 186.8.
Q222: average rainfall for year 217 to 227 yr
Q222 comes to 198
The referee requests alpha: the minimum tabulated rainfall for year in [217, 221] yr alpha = 200.8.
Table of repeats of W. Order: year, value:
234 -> 183.8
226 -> 196.1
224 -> 191.6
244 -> 210.6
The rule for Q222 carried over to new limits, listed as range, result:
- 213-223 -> 203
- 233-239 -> 190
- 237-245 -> 202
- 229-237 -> 188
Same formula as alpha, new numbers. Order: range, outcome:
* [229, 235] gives 183.8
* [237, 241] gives 193.9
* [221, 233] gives 186.8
